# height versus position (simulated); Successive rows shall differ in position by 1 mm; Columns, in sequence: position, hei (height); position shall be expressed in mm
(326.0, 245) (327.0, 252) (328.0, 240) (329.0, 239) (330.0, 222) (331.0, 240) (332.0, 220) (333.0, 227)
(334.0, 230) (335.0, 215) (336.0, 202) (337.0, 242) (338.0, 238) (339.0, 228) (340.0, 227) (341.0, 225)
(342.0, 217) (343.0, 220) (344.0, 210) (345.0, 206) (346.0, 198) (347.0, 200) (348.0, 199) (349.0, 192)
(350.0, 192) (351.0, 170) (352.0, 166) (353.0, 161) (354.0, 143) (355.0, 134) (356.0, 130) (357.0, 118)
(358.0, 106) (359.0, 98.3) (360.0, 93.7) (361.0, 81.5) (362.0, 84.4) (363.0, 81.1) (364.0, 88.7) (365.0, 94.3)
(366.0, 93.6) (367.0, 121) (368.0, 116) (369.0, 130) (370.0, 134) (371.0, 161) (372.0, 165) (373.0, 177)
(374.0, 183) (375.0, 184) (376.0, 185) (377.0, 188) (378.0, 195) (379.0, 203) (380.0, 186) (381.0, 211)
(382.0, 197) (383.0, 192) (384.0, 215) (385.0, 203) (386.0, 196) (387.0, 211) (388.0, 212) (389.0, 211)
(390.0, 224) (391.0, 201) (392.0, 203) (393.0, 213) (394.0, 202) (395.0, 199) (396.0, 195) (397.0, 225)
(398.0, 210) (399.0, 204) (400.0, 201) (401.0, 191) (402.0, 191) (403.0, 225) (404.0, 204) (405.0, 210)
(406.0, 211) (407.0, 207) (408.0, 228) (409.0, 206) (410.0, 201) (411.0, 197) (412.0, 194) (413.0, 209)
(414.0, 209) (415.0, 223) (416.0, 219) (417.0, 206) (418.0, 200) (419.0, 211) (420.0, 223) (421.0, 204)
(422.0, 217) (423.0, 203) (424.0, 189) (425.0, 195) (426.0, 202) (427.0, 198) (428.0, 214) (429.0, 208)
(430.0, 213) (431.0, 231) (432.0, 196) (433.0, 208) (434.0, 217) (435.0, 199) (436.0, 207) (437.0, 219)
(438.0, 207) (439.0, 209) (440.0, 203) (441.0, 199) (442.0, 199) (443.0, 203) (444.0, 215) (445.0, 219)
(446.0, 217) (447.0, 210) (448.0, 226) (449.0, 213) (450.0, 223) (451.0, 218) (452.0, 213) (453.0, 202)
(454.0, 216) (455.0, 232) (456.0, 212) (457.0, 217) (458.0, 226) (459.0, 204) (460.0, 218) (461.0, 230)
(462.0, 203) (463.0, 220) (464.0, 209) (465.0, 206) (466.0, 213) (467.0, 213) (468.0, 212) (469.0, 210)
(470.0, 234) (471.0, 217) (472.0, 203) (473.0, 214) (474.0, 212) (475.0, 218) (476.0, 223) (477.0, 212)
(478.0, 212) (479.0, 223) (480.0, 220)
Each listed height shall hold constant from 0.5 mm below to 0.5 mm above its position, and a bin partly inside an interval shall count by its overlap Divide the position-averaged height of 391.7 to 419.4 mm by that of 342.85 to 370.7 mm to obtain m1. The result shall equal 1.5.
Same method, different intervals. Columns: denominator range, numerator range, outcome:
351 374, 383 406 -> 1.66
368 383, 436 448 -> 1.19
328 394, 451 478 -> 1.20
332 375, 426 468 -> 1.28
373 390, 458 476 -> 1.08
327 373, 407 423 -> 1.22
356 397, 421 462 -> 1.29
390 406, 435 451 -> 1.03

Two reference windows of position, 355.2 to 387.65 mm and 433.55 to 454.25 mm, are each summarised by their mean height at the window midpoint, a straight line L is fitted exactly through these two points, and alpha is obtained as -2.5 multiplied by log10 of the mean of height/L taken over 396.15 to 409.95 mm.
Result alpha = -0.18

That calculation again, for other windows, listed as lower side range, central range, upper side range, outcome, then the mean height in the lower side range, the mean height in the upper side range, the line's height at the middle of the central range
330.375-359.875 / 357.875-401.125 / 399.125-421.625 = 0.178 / 190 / 208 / 200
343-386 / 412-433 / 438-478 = -0.085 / 158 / 214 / 193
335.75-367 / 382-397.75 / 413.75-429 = -0.109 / 162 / 208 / 187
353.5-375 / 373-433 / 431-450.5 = -0.234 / 122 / 210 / 167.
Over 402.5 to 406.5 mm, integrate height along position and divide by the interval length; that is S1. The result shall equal 212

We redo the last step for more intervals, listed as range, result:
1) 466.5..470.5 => 217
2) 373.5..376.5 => 184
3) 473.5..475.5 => 215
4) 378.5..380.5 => 194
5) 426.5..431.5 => 213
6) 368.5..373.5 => 153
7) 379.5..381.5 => 198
